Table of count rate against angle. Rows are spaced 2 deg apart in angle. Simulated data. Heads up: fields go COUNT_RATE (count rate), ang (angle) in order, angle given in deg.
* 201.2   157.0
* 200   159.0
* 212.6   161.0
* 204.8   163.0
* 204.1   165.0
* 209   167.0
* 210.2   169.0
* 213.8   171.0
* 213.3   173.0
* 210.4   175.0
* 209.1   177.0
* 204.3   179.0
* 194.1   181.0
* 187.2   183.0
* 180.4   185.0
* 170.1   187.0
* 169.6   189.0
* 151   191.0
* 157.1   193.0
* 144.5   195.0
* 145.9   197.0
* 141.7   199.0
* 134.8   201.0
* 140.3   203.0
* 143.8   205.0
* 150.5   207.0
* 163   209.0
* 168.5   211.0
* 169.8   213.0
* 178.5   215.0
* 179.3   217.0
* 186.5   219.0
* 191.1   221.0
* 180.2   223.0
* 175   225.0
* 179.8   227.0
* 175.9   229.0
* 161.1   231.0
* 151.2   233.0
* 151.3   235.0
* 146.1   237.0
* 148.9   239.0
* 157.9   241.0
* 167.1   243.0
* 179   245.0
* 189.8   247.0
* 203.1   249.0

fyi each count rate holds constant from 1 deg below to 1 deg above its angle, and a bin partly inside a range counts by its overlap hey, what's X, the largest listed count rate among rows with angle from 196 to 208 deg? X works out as 150.5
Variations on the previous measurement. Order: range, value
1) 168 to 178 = 213.8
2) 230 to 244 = 167.1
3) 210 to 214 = 169.8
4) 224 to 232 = 179.8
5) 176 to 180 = 209.1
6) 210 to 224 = 191.1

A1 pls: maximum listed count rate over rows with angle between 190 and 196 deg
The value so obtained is 157.1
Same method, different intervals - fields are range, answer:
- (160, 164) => 212.6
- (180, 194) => 194.1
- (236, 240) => 148.9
